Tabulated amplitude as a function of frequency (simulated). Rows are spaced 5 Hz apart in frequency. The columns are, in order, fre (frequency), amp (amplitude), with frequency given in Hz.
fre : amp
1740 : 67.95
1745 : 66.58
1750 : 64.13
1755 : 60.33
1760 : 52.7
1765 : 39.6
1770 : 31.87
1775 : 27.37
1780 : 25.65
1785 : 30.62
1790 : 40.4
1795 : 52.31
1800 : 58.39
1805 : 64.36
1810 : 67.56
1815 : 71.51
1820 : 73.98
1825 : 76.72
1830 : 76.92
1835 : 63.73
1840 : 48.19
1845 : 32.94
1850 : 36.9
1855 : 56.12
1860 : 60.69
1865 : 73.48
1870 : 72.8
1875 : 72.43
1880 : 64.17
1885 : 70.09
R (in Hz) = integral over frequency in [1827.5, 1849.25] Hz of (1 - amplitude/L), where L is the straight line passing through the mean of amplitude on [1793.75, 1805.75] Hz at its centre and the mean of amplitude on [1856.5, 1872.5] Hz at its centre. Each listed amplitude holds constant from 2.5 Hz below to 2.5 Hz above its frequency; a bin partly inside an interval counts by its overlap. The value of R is 3.4 Hz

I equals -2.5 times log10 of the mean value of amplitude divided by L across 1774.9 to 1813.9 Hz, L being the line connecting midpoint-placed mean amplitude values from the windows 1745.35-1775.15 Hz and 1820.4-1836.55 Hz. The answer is 0.283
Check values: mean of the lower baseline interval 49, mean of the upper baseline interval 73.2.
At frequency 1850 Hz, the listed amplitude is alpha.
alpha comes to 36.9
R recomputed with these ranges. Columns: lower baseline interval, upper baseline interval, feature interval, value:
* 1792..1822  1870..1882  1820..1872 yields 5.15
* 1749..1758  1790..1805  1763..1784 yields 9.87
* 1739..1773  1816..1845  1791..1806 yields 1.08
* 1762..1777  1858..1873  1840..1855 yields 5.28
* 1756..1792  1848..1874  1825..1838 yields -4.48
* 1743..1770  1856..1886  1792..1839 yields -3.72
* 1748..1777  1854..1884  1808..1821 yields -3.31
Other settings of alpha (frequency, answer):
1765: 39.6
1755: 60.33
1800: 58.39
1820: 73.98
